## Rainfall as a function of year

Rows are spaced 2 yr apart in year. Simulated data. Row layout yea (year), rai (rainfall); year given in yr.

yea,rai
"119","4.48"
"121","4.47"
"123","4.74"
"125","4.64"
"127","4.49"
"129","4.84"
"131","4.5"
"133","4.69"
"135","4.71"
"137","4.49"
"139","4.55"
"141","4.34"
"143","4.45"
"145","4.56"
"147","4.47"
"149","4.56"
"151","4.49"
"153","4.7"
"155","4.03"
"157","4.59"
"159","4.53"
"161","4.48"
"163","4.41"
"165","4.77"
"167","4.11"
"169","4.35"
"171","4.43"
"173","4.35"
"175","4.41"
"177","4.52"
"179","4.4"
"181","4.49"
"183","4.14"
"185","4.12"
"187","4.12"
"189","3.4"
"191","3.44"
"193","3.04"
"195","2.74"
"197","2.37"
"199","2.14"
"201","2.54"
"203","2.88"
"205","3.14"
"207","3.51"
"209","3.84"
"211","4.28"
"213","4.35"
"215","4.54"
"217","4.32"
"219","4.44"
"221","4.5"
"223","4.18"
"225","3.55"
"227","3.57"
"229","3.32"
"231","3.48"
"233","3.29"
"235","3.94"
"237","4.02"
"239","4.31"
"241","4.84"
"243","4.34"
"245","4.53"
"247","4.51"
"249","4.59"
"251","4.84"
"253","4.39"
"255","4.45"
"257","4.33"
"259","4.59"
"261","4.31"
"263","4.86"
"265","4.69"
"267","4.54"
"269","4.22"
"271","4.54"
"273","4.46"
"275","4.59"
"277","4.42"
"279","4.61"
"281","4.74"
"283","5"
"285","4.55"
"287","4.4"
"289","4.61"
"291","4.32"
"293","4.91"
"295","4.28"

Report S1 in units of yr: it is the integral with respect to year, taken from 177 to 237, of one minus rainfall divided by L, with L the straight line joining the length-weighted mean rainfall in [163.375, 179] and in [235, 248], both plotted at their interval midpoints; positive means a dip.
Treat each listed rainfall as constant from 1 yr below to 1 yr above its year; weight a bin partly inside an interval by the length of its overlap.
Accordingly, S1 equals 9.9 yr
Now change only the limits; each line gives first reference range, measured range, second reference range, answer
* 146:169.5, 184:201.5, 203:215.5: 4.0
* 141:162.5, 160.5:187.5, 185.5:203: -5.0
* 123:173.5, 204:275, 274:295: 5.4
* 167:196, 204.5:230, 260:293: 1.4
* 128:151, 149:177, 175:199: -2.2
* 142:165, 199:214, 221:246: 2.6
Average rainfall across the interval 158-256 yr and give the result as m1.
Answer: 3.98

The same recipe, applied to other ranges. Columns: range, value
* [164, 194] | 4.14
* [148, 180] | 4.45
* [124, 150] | 4.56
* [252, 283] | 4.53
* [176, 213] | 3.53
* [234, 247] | 4.34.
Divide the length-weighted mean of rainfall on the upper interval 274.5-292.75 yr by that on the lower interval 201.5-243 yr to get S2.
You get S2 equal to 1.2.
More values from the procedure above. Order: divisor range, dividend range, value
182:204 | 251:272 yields 1.42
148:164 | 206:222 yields 0.94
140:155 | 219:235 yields 0.84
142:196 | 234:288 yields 1.07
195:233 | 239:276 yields 1.27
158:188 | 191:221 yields 0.79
